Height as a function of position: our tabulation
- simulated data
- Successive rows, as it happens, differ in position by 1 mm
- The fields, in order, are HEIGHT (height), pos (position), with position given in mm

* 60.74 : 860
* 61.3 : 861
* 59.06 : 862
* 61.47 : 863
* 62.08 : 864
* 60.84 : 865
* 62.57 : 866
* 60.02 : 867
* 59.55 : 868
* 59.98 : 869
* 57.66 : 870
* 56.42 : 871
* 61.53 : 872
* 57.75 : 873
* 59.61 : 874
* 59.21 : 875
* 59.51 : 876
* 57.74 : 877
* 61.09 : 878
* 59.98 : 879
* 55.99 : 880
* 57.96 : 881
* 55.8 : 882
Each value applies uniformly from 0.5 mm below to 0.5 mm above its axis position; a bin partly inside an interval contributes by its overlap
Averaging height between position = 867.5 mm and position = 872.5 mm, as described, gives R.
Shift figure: 59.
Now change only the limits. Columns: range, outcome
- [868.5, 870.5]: 58.8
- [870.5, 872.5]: 59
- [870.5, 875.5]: 58.9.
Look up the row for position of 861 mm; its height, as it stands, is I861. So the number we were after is 61.3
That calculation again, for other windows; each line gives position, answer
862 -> 59.06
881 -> 57.96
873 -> 57.75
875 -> 59.21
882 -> 55.8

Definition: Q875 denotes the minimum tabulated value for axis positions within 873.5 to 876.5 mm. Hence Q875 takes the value 59.21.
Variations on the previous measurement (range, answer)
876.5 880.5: 55.99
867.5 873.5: 56.42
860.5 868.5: 59.06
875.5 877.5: 57.74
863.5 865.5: 60.84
